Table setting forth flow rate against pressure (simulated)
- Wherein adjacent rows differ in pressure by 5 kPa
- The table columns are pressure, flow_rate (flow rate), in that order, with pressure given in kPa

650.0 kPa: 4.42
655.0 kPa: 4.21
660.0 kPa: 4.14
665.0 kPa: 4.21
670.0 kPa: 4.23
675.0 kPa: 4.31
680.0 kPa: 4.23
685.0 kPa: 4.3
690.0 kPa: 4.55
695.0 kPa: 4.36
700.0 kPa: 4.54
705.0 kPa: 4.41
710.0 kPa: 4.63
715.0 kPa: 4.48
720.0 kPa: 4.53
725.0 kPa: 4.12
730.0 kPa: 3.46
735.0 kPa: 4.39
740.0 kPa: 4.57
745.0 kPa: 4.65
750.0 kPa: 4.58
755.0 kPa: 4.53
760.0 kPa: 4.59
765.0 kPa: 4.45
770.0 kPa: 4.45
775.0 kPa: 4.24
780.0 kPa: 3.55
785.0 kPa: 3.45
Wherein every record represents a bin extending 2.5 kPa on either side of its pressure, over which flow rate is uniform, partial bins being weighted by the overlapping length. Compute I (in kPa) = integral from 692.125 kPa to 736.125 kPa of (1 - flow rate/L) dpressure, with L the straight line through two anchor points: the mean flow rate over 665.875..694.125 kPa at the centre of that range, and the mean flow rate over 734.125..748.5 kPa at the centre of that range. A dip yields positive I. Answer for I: 1.2 kPa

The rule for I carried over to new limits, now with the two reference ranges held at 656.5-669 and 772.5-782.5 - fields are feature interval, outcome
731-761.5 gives -4.0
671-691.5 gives -0.9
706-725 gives -2.0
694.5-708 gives -1.2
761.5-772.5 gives -1.5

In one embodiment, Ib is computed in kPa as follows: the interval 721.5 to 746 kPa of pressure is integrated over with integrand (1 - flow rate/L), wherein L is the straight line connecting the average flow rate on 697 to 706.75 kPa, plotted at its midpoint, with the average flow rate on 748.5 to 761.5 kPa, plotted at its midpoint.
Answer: 1.6 kPa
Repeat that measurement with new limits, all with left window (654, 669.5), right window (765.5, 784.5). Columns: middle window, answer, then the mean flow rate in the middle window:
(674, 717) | -2.9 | 4.43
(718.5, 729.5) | -0.1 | 4.15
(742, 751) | -1.2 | 4.62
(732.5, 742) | -0.9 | 4.48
